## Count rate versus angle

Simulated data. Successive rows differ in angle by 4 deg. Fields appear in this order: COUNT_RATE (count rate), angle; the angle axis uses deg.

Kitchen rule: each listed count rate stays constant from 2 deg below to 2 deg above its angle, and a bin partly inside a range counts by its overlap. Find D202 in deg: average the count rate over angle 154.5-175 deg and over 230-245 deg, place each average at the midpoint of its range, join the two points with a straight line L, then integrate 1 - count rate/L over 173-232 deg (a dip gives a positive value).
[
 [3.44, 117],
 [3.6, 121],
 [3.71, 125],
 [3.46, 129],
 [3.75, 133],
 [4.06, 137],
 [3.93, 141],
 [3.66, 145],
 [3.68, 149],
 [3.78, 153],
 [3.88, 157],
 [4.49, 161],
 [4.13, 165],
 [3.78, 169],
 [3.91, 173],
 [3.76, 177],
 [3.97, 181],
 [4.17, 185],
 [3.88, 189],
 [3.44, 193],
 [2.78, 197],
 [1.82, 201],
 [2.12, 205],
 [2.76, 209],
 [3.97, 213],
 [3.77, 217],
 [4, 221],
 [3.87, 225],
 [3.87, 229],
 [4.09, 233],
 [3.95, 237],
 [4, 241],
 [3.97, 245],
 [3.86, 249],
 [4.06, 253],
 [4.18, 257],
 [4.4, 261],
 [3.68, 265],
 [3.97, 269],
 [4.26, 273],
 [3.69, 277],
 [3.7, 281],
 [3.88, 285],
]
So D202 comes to 8.0 deg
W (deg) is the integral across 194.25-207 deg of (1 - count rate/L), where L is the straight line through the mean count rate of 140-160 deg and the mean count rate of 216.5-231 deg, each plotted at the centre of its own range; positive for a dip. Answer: 5.1 deg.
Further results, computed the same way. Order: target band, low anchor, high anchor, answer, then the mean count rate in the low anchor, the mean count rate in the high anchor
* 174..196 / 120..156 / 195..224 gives -3.4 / 3.74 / 3.06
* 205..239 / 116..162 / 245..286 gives 1.9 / 3.78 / 3.97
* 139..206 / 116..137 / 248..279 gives 2.5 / 3.64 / 4.02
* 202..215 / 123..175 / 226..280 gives 3.5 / 3.86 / 3.99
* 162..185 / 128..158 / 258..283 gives -0.8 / 3.78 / 3.96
